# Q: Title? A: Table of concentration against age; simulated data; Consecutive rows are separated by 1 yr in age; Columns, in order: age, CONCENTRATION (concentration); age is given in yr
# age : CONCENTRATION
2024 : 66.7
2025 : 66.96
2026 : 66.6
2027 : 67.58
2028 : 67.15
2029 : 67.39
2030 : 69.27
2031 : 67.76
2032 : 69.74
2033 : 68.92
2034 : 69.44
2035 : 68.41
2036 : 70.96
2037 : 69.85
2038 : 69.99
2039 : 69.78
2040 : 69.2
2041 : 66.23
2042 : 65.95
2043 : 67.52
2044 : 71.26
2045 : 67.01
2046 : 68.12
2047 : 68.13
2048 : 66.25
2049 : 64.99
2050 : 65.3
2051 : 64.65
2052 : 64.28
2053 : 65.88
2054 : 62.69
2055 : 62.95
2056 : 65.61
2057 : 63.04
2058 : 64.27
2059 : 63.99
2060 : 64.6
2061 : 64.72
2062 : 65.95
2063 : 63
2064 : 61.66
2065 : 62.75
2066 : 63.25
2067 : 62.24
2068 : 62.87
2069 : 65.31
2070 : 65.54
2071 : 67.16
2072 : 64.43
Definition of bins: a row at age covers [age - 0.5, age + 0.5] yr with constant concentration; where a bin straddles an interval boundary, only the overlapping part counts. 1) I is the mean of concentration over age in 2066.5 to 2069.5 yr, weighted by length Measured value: 63.5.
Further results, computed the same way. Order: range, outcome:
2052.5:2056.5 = 64.3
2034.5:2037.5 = 69.7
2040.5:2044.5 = 67.7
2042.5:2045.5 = 68.6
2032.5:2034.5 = 69.2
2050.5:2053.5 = 64.9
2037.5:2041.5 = 68.8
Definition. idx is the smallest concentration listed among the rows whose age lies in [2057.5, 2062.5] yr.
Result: 63.99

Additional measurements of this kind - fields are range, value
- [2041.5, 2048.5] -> 65.95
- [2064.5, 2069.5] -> 62.24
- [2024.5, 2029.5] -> 66.6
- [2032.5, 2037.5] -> 68.41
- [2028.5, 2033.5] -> 67.39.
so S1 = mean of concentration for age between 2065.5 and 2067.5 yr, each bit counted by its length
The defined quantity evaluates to 62.7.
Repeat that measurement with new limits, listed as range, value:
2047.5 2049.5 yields 65.6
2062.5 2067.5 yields 62.6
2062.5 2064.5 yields 62.3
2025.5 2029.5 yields 67.2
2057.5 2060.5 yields 64.3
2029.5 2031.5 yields 68.5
